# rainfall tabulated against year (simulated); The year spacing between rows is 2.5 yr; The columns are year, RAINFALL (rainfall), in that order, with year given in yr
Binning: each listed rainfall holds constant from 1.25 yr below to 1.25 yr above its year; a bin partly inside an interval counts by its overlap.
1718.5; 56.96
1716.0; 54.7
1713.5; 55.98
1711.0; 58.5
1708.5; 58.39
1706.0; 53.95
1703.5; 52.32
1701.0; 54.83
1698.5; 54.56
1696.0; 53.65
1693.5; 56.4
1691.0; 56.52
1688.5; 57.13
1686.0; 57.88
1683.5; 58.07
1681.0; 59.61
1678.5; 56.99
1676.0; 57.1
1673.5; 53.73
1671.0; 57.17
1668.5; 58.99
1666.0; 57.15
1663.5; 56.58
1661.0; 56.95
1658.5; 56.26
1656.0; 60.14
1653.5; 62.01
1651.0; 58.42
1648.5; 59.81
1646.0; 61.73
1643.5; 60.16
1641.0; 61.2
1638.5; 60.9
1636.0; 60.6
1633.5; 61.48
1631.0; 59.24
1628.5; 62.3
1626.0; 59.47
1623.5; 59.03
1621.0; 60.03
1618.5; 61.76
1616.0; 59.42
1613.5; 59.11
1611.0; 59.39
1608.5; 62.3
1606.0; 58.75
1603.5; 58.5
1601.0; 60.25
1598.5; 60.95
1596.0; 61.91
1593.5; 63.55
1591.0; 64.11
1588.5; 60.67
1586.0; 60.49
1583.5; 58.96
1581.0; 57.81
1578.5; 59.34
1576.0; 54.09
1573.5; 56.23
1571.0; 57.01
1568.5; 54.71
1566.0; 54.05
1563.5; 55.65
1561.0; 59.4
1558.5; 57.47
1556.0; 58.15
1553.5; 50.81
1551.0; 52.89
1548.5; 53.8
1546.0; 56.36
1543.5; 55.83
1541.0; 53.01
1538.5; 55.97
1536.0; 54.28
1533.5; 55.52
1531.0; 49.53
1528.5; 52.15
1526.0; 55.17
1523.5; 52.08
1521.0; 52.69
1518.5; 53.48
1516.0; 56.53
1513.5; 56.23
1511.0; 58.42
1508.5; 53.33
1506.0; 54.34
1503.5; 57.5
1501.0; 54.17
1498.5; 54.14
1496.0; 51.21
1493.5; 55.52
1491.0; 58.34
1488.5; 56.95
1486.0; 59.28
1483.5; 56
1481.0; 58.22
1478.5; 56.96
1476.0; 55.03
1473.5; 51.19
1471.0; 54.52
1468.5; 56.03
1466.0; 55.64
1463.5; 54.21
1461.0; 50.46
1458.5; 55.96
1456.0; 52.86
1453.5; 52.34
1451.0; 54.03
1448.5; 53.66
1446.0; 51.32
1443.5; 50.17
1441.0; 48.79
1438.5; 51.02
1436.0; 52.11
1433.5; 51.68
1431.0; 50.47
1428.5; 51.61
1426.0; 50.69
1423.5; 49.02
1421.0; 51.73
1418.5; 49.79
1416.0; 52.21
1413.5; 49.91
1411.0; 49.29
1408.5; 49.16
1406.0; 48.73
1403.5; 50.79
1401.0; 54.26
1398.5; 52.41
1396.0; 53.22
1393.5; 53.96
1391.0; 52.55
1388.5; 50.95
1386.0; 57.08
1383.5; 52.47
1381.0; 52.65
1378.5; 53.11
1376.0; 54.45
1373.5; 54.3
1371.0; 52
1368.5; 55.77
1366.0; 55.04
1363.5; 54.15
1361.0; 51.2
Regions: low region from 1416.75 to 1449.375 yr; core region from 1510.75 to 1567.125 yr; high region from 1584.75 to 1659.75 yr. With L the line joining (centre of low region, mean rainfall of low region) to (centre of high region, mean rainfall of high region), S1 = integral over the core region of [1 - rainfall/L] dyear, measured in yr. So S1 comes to 1.6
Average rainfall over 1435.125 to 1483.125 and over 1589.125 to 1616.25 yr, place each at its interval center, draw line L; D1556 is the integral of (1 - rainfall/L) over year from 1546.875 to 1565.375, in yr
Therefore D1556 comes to 0.9 yr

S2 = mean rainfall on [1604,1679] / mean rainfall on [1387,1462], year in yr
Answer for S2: 1.15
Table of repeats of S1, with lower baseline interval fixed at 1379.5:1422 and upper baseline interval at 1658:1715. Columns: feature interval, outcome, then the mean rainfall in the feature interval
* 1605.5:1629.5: -2.10 yr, 60.2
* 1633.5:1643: -0.89 yr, 60.9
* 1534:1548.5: -0.24 yr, 55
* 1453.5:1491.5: -1.63 yr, 55.3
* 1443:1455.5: 0.04 yr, 52.5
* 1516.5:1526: 0.07 yr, 53.4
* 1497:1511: -0.38 yr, 55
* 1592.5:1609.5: -1.77 yr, 60.8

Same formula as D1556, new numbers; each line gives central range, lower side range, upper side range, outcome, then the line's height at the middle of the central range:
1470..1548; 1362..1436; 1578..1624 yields 2.3 yr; 56.6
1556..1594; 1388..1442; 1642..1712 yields -2.2 yr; 54.9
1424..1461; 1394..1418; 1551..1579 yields 0.3 yr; 52.2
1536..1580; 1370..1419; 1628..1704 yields 0.2 yr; 55.7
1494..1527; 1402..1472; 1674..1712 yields -1.0 yr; 53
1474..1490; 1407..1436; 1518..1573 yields -1.3 yr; 52.5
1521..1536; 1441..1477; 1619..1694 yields 0.6 yr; 55.2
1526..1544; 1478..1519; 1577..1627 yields 1.2 yr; 57.5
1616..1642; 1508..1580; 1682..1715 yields -2.3 yr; 55.6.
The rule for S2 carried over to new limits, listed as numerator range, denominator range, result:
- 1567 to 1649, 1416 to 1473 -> 1.15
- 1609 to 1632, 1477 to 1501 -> 1.07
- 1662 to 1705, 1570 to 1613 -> 0.94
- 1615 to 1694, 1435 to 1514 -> 1.08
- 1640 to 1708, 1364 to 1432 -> 1.10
